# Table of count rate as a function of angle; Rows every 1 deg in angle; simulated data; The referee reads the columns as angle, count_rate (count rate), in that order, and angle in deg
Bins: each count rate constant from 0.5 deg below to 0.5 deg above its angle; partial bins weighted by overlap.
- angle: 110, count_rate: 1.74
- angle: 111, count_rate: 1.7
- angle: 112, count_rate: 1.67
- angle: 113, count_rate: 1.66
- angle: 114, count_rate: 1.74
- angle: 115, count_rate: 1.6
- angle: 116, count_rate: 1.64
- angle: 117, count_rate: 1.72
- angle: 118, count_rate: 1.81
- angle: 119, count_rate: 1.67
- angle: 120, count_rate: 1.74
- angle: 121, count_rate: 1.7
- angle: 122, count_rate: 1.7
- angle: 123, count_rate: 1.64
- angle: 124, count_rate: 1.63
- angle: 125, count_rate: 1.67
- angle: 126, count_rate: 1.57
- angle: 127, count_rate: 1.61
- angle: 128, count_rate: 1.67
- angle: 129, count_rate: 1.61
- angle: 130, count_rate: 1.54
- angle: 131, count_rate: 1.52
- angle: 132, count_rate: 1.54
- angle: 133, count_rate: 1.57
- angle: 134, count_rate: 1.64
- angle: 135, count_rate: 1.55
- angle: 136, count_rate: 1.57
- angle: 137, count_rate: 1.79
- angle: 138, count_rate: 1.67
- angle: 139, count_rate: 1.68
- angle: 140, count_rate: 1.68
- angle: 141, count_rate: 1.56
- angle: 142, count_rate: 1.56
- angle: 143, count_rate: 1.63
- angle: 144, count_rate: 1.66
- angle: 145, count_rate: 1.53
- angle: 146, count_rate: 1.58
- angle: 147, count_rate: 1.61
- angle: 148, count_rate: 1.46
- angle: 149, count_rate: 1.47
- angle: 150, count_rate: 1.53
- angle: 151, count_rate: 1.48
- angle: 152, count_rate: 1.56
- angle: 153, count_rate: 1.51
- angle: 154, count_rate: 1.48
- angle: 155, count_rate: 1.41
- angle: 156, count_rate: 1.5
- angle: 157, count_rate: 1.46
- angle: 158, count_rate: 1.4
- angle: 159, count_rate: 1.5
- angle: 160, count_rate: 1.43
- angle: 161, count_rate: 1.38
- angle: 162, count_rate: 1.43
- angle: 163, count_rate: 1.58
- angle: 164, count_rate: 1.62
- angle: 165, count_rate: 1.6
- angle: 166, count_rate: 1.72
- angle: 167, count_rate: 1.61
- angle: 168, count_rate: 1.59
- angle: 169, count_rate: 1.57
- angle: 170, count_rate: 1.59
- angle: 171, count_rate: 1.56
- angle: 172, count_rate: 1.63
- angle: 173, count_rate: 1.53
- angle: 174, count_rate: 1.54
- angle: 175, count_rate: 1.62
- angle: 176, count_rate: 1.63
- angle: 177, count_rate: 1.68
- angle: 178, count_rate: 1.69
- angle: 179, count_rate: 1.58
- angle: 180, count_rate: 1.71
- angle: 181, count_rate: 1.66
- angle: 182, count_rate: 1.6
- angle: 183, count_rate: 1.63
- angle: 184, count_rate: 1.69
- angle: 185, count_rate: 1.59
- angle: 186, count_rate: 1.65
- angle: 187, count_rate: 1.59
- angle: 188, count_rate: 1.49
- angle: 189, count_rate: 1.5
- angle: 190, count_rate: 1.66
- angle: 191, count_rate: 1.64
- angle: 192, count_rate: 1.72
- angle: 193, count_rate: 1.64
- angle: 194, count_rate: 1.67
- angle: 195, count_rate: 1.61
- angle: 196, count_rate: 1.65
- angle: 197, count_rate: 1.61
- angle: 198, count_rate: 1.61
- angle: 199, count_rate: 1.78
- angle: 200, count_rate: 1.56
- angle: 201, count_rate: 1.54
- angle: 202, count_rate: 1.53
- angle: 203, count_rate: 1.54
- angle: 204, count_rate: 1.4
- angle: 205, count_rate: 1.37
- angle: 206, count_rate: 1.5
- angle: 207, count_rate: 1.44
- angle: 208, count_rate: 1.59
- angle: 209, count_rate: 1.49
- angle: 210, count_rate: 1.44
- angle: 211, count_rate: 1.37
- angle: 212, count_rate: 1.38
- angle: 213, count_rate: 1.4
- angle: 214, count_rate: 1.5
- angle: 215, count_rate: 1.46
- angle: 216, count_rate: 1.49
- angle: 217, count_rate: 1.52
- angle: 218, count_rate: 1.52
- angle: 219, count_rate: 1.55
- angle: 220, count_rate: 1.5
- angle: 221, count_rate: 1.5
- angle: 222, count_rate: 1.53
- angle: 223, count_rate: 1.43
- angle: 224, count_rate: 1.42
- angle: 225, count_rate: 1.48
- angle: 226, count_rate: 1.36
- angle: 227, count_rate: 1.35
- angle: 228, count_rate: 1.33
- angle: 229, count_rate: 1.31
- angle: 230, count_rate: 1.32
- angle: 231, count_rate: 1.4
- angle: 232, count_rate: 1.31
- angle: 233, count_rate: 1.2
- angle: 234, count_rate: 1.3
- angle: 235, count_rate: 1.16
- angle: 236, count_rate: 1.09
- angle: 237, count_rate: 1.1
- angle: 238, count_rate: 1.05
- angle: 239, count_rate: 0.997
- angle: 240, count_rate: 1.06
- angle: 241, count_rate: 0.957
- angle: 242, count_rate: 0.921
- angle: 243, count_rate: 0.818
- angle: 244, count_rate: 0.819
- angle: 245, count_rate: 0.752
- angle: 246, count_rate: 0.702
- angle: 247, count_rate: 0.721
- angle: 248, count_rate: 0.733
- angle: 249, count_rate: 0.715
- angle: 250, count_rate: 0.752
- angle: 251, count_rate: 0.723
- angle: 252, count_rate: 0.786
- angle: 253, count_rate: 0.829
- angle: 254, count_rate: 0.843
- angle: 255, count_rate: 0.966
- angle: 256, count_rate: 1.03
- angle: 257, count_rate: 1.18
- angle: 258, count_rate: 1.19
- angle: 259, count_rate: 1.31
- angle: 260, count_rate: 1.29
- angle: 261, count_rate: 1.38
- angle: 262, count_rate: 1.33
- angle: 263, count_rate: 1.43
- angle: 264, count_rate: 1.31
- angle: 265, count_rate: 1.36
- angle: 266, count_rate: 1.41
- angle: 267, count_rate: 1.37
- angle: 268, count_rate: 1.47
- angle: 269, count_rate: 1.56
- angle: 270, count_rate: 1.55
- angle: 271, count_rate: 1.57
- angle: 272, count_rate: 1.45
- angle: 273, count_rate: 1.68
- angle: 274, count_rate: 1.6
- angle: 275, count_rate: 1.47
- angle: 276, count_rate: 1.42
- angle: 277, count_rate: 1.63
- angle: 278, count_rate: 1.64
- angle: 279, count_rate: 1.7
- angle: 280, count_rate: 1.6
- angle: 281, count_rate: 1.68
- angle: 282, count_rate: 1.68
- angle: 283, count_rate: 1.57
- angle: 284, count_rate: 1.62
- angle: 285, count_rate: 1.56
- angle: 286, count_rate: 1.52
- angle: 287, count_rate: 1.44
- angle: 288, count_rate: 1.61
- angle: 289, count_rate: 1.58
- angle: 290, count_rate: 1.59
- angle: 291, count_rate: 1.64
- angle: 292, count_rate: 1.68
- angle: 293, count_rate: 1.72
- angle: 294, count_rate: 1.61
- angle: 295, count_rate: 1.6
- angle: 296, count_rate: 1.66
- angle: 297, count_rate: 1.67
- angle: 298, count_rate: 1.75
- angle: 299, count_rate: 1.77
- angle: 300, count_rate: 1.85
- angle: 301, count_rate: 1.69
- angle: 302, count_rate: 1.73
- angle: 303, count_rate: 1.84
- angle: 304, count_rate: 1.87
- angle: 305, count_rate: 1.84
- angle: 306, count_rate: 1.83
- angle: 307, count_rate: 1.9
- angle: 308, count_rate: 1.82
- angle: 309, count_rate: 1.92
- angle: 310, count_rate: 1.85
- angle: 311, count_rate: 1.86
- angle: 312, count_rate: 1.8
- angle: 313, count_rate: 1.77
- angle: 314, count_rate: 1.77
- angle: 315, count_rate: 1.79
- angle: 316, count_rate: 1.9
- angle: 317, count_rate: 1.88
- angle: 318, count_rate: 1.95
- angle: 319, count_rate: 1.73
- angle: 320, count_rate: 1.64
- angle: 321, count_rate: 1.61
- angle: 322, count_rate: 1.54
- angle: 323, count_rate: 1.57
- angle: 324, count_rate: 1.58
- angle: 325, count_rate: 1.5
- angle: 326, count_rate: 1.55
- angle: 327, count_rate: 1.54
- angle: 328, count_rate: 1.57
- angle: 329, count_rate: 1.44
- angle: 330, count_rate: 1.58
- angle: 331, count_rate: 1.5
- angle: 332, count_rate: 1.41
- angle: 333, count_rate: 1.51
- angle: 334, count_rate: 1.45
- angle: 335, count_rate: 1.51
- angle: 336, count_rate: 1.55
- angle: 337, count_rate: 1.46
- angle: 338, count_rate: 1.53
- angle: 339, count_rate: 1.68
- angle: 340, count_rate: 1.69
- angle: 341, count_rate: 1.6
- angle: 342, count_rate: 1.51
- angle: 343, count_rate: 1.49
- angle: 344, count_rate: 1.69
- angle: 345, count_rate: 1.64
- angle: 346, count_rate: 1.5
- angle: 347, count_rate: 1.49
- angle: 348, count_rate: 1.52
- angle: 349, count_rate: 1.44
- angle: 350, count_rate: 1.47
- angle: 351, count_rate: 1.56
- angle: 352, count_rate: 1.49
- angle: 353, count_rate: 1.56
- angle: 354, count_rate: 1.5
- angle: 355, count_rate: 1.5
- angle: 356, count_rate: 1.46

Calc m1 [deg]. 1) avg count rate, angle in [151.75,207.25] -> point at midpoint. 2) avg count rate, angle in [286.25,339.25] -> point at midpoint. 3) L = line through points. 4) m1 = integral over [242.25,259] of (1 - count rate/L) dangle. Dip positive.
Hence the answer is 7.9 deg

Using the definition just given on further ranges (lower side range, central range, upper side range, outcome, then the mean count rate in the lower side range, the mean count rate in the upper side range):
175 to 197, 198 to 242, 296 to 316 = 7.78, 1.63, 1.8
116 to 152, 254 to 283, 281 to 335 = 4.05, 1.62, 1.67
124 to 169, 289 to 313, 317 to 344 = -2.83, 1.56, 1.57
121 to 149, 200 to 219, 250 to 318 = 1.24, 1.61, 1.55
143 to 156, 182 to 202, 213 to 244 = -3.14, 1.53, 1.29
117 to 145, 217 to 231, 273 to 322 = 2.01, 1.64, 1.7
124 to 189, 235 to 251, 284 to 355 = 7.23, 1.58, 1.64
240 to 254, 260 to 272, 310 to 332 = -4.74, 0.799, 1.67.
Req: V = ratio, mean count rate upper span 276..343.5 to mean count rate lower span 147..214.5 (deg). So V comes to 1.1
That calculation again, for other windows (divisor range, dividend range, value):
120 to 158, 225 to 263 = 0.67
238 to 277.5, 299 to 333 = 1.48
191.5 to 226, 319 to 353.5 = 1.02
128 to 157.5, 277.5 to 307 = 1.07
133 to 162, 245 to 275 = 0.76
